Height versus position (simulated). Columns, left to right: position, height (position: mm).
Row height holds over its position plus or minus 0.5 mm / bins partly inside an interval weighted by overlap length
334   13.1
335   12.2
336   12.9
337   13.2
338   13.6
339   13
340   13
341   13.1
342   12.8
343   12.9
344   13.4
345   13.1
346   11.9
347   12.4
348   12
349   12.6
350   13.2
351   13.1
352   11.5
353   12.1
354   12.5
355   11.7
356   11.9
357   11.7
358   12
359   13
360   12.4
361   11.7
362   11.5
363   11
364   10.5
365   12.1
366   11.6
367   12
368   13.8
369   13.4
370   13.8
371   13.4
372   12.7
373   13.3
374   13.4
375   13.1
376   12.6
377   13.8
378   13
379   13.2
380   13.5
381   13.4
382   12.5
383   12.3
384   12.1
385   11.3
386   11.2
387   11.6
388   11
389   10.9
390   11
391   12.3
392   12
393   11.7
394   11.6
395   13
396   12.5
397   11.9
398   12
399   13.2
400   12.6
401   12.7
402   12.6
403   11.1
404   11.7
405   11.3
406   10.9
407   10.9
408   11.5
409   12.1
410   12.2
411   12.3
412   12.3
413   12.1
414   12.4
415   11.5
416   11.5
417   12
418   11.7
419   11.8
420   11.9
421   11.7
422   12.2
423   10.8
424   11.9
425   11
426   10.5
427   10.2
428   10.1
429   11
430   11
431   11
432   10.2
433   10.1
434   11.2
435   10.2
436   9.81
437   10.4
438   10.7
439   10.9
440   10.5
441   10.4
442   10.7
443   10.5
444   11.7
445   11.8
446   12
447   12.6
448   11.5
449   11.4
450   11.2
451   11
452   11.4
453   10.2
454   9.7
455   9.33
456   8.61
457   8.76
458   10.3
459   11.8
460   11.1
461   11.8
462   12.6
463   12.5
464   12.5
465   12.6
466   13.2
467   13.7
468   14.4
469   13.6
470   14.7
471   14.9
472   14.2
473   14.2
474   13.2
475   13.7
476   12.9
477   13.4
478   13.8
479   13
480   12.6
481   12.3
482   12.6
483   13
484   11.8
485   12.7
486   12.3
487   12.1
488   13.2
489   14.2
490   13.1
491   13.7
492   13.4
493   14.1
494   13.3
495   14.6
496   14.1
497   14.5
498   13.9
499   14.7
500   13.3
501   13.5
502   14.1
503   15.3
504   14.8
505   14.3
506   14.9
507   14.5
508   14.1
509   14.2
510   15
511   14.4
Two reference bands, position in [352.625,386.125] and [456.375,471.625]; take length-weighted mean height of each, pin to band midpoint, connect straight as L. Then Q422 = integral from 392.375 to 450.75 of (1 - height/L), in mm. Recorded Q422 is 4.9 mm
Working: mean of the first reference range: 12.5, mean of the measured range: 11.5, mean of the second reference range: 12.5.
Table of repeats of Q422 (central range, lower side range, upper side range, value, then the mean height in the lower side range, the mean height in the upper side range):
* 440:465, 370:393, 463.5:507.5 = 4.1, 12.5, 13.6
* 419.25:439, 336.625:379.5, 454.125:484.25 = 2.7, 12.6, 12.5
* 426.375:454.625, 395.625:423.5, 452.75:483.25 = 3.2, 11.9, 12.4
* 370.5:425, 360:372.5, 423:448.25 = -2.2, 12.3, 10.9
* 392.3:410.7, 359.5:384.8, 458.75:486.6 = 1.1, 12.6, 13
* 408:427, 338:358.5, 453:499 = 1.4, 12.5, 12.8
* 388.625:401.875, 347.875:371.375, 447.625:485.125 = 0.1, 12.3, 12.3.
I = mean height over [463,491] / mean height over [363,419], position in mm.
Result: 1.1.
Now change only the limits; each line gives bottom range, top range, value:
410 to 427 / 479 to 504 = 1.15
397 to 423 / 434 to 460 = 0.90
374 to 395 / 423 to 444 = 0.87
